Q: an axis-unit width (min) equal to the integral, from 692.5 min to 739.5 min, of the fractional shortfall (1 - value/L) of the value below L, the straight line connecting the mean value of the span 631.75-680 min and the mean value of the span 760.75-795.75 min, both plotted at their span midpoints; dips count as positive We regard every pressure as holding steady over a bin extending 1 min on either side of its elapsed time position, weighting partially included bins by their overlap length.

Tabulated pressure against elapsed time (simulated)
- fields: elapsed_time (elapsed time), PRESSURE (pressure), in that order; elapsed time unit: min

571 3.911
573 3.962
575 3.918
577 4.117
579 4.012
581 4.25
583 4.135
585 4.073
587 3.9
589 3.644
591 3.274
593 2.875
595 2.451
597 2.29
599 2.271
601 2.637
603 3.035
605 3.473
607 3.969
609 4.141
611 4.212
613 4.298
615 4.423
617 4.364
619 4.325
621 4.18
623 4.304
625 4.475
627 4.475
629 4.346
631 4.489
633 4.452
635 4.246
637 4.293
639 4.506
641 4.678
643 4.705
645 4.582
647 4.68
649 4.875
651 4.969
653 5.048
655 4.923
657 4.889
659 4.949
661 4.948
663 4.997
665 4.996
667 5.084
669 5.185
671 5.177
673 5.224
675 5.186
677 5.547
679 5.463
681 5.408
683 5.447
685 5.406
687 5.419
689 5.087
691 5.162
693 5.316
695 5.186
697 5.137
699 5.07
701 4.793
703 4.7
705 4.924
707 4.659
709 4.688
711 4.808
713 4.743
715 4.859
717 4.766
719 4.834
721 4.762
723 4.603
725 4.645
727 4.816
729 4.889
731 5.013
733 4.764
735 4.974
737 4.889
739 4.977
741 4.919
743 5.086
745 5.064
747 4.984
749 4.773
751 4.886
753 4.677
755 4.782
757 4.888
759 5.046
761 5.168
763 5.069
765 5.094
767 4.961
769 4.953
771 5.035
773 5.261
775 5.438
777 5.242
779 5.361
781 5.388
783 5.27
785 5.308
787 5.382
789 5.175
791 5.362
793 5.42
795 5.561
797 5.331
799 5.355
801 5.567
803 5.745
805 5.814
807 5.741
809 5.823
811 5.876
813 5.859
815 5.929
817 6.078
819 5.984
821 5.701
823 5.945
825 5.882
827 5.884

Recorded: 1.9 min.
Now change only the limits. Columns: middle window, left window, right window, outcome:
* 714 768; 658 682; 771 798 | 3.89 min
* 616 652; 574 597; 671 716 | -1.70 min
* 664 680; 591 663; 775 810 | -2.53 min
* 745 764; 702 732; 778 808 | 0.69 min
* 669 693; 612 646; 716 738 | -3.56 min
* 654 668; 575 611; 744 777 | -2.96 min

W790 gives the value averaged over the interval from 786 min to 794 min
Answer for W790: 5.33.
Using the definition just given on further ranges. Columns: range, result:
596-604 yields 2.56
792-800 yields 5.42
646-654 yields 4.89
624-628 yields 4.47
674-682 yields 5.4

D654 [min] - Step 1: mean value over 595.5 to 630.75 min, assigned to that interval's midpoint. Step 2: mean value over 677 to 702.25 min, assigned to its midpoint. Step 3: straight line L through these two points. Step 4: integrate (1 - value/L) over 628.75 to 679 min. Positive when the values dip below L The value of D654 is -2.98 min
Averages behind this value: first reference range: 3.83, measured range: 4.86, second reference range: 5.25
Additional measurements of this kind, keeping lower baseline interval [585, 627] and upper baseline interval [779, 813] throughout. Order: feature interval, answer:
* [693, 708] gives -1.2 min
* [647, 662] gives -2.9 min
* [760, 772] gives 0.4 min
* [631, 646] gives -2.0 min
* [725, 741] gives 0.0 min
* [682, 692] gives -1.9 min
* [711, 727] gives 0.0 min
